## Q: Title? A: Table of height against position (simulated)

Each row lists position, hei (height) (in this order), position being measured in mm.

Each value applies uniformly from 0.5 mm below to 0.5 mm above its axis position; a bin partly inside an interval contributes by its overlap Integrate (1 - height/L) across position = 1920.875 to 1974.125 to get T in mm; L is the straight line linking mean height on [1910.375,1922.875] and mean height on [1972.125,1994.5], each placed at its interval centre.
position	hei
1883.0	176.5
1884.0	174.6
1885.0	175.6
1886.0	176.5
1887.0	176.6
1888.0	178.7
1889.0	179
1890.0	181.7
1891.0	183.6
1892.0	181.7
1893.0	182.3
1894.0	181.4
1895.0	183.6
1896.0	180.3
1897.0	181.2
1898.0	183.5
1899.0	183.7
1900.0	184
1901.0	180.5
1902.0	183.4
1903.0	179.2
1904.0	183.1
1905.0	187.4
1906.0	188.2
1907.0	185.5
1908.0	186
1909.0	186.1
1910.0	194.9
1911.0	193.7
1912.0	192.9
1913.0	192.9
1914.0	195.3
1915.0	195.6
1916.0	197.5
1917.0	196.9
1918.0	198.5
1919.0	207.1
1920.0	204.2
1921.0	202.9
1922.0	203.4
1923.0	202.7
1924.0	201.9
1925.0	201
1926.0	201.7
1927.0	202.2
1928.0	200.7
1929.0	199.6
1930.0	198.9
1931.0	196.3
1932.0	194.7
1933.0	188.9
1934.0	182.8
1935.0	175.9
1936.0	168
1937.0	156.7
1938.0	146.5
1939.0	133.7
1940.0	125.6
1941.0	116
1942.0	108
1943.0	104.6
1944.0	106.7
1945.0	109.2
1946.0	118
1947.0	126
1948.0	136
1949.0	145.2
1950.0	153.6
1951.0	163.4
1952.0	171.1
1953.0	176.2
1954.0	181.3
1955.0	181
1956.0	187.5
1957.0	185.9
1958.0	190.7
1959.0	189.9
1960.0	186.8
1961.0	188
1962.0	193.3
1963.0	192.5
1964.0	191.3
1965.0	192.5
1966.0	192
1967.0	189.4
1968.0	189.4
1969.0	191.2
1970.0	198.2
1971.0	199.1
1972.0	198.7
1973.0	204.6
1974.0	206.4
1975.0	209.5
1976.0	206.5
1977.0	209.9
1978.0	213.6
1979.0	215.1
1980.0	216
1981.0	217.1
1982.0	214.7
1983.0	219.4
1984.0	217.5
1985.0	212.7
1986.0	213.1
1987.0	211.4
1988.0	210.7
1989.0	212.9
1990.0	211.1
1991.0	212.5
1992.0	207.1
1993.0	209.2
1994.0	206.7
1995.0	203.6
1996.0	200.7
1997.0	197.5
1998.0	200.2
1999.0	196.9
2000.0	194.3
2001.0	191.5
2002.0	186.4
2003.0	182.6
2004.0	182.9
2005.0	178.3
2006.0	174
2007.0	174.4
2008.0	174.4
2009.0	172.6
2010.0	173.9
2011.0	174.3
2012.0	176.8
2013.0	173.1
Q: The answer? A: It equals 7.81 mm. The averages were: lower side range 199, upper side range 211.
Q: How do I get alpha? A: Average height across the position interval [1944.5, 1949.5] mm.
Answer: 127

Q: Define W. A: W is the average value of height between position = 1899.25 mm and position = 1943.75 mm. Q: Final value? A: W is 182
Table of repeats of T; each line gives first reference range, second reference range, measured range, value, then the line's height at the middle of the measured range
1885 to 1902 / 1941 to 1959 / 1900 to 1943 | -4.5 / 166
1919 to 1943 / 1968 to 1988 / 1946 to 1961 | 1.9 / 193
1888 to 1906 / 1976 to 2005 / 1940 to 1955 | 4.4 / 195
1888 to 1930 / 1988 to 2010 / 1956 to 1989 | -1.6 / 193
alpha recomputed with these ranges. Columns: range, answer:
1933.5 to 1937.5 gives 171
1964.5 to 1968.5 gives 191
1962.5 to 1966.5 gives 192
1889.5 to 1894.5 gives 182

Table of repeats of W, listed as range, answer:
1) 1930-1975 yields 170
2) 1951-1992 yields 200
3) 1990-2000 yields 204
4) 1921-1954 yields 164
